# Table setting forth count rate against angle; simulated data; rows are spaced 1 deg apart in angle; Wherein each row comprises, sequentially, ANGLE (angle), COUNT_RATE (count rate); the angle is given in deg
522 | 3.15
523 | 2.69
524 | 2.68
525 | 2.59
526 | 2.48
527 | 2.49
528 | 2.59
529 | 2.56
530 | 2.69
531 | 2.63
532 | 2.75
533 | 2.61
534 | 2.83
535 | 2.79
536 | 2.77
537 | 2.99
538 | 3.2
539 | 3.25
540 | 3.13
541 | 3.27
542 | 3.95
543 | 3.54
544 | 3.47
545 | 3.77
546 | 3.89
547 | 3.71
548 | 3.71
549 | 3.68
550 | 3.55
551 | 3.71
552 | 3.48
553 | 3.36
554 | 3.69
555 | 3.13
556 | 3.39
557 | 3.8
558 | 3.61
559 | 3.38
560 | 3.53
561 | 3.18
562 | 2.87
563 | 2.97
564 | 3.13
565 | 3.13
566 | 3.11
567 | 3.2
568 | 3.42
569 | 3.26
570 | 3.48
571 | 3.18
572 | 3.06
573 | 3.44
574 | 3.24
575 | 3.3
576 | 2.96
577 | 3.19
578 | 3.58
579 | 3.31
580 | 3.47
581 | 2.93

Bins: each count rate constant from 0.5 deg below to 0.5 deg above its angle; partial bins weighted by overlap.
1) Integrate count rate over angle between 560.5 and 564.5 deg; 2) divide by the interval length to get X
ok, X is 3.04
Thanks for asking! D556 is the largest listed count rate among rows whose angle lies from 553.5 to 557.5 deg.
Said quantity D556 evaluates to 3.8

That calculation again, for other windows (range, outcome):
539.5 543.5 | 3.95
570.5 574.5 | 3.44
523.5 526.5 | 2.68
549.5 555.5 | 3.71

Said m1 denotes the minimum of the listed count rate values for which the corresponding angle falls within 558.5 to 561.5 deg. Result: 3.18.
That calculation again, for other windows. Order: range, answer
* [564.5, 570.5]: 3.11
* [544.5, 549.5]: 3.68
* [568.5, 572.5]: 3.06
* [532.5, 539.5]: 2.61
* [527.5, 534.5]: 2.56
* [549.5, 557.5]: 3.13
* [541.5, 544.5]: 3.47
